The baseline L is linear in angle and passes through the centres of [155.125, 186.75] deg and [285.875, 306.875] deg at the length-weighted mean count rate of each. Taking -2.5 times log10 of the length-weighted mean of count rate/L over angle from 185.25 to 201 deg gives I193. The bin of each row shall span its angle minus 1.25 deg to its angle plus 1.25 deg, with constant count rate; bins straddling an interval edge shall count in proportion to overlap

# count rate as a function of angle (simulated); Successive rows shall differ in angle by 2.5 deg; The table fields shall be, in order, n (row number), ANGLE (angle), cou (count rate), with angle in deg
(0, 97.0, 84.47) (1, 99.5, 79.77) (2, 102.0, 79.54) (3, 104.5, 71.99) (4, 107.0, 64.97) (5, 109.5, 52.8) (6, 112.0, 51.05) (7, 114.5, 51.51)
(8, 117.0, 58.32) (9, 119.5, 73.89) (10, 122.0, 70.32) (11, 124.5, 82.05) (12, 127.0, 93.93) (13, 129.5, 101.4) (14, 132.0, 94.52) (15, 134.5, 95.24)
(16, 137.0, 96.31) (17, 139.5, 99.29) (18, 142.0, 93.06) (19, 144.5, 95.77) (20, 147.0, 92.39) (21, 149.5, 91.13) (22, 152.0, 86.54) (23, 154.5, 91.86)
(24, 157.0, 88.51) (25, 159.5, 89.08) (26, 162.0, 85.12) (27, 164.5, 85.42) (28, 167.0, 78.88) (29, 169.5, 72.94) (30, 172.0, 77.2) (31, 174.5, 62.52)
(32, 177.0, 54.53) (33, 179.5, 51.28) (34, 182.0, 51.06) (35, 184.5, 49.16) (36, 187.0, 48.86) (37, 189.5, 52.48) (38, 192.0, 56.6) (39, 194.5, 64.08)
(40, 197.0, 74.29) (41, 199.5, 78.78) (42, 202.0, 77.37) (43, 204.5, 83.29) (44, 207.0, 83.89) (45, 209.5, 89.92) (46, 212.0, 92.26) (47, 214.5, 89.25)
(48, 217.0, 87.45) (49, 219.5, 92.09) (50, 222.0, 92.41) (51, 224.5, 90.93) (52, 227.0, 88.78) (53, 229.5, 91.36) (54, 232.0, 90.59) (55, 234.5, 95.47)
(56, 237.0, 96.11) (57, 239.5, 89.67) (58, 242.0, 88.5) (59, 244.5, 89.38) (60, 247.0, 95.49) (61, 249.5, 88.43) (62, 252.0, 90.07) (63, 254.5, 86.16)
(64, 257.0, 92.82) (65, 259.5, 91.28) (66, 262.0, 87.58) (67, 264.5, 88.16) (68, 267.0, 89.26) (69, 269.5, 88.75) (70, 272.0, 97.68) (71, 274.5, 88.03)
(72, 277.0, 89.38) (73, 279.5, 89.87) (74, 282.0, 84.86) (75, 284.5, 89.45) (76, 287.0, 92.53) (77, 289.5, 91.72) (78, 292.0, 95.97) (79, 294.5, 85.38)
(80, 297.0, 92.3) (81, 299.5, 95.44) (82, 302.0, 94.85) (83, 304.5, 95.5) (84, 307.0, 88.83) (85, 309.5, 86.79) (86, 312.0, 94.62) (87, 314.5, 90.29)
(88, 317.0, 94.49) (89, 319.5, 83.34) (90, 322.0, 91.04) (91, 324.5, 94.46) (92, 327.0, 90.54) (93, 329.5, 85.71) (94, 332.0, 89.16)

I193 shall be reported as 0.19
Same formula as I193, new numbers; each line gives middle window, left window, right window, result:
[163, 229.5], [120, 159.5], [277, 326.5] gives 0.219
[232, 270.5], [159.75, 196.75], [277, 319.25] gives -0.125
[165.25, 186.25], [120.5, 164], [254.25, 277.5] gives 0.404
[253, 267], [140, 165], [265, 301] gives 0.017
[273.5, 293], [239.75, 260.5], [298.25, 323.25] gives 0.009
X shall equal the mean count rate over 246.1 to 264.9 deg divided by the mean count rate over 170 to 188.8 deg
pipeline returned 1.6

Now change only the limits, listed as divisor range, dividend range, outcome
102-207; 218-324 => 1.20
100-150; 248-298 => 1.12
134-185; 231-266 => 1.13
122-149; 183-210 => 0.73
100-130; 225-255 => 1.29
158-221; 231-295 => 1.24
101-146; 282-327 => 1.15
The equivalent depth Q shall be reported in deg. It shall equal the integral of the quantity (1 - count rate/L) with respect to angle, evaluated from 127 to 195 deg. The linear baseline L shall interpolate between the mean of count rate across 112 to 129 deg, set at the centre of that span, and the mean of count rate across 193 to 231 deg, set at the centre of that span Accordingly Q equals -1.5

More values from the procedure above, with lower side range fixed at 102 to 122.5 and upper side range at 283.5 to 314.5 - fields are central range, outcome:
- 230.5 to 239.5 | -1.3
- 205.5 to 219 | -1.8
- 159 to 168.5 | -1.8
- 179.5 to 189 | 3.1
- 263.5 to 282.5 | -0.4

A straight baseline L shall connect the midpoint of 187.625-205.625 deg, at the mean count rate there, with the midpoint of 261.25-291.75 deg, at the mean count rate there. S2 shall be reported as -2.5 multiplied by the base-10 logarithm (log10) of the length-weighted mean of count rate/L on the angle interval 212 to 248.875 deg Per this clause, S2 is -0.17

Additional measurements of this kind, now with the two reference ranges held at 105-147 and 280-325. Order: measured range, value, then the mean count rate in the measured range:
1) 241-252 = -0.035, 90.5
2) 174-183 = 0.463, 54.3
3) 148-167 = -0.074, 87.7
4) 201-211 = 0.013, 84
